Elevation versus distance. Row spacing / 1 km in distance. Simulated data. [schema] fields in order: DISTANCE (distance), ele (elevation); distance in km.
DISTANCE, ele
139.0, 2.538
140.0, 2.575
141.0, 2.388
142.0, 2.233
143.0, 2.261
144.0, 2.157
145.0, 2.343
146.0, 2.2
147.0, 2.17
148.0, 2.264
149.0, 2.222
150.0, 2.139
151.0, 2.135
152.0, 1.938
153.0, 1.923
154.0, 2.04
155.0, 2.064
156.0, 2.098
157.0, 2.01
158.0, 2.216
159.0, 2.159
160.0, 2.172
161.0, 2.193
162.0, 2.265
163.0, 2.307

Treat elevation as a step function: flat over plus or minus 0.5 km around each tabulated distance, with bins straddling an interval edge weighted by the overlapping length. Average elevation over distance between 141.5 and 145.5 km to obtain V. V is 2.25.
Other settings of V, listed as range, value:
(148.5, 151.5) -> 2.17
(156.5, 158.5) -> 2.11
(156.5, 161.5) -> 2.15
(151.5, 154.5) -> 1.97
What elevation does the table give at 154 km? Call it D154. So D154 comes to 2.04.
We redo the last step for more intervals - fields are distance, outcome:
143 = 2.261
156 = 2.098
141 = 2.388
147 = 2.17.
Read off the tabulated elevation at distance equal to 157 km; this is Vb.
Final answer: 2.01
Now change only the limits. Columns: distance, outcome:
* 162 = 2.265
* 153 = 1.923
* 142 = 2.233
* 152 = 1.938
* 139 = 2.538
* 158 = 2.216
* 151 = 2.135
